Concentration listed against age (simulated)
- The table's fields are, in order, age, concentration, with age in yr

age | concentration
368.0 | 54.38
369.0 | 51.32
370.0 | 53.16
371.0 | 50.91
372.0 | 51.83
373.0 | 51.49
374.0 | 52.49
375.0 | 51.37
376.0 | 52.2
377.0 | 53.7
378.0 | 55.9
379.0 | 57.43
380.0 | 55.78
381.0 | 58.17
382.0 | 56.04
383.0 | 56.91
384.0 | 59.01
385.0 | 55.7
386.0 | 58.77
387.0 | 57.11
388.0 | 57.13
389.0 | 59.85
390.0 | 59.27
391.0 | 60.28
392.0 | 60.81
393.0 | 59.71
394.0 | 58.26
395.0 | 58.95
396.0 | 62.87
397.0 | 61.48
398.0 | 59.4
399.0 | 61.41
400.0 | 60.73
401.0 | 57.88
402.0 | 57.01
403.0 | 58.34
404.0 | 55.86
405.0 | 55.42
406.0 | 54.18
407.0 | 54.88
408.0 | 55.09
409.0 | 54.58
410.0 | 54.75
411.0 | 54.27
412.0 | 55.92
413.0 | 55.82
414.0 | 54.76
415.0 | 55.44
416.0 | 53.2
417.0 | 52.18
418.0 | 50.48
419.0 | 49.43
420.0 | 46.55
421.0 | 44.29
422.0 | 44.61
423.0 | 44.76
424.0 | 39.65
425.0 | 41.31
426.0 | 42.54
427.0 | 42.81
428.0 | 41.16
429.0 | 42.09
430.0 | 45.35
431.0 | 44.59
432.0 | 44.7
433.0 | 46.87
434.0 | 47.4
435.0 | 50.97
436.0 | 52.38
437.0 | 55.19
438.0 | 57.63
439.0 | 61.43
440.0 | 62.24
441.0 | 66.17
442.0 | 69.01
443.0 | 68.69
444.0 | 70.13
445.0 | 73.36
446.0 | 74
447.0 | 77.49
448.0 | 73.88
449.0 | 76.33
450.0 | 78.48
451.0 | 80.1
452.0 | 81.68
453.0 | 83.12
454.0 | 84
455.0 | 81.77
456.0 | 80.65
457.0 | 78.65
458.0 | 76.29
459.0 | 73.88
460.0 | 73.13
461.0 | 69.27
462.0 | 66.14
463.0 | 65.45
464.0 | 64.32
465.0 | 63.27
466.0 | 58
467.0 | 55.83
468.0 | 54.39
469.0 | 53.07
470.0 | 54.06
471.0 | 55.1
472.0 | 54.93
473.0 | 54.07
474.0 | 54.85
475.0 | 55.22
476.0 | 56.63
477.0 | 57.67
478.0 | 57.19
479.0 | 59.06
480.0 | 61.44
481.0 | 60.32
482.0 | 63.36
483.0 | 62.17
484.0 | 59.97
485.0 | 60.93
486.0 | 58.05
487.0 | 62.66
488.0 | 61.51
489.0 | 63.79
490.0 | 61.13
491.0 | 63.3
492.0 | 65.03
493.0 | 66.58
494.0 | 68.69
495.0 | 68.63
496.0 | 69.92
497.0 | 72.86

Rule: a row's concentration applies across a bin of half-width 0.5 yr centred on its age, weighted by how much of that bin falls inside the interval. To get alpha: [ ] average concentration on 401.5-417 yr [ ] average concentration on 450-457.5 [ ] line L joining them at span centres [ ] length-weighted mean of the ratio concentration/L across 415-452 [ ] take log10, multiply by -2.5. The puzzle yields 0.24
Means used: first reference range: 55.2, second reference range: 81.2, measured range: 56.2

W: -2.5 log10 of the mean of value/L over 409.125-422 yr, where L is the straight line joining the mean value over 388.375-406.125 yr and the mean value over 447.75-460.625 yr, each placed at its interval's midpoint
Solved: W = 0.25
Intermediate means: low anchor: 59.1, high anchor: 78.6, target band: 52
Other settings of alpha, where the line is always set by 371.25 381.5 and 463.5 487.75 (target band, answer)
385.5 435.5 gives 0.05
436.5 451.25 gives -0.22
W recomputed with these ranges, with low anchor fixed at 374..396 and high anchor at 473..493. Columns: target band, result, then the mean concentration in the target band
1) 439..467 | -0.217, 72.4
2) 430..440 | 0.144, 51.5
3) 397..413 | 0.021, 56.8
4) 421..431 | 0.338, 42.9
